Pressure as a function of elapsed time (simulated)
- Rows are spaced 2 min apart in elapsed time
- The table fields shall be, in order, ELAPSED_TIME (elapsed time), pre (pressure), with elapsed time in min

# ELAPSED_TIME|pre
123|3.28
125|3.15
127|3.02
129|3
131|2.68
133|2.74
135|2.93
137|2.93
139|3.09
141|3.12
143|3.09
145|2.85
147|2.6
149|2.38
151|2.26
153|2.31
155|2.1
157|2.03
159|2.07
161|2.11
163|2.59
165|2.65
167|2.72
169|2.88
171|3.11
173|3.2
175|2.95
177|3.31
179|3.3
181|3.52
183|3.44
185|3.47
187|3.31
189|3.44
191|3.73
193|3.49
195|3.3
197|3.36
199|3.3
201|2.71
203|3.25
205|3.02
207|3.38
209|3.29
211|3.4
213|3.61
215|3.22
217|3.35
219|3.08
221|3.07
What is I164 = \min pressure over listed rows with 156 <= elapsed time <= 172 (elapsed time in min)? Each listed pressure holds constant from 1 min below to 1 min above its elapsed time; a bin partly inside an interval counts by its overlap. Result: 2.03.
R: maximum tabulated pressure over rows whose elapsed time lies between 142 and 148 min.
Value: 3.09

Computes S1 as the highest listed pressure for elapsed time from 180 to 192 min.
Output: 3.73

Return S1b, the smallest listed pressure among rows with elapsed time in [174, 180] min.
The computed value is 2.95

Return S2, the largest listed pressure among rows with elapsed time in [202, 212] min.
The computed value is 3.4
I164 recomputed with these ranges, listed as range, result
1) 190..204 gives 2.71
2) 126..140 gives 2.68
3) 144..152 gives 2.26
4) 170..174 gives 3.11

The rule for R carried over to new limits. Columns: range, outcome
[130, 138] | 2.93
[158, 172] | 3.11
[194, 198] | 3.36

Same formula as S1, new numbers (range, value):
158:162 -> 2.11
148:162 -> 2.38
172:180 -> 3.31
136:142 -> 3.12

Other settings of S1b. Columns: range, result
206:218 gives 3.22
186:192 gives 3.31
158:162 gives 2.07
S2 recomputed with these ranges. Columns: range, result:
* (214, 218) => 3.35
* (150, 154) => 2.31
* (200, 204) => 3.25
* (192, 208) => 3.49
